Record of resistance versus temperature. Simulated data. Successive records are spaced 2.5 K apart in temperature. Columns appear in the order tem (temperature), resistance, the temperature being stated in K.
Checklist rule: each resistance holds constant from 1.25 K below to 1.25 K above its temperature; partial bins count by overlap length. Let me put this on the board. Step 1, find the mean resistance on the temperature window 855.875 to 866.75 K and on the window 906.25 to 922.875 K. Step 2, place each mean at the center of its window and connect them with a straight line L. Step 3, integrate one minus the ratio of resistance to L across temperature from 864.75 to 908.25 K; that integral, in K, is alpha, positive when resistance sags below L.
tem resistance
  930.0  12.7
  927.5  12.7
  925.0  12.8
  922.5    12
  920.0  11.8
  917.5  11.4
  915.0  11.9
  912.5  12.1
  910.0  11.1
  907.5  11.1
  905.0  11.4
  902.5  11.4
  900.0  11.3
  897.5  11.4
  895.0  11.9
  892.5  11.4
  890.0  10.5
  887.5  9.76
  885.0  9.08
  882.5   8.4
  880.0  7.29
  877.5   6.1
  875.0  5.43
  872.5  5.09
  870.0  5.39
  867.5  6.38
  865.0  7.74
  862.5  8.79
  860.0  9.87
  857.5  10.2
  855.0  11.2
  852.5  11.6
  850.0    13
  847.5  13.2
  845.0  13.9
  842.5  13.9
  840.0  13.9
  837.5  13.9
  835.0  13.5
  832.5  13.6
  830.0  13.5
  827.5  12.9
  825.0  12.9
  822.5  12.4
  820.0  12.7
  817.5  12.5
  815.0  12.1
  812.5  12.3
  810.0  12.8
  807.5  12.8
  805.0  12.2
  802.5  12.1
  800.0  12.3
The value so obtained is 6.1 K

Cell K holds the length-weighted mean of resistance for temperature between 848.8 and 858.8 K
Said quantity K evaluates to 11.5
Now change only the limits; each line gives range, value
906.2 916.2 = 11.5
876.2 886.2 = 7.7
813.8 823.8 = 12.4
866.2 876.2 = 5.58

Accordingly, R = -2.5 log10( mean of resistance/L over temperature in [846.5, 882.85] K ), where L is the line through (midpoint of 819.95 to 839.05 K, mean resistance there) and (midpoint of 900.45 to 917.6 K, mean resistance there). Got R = 0.40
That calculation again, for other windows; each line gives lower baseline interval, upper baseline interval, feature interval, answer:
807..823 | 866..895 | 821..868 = -0.15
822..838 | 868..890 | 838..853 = -0.18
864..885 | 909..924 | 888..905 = -0.21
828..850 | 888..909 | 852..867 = 0.31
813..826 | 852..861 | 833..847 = -0.20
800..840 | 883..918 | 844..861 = 0.02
